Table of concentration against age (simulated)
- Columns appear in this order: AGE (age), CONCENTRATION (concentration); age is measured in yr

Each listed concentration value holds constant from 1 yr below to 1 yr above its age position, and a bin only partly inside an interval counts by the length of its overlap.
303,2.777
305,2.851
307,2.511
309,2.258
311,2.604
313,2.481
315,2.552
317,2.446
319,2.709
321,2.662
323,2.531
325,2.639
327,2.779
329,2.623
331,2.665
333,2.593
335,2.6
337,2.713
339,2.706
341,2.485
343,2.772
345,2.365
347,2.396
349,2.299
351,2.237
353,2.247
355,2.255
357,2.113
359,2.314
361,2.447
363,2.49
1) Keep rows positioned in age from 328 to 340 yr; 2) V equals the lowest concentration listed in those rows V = 2.593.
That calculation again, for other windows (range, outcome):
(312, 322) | 2.446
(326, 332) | 2.623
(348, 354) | 2.237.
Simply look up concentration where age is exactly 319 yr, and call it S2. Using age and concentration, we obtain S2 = 2.709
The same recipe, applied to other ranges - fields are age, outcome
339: 2.706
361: 2.447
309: 2.258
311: 2.604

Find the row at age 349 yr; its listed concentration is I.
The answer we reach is 2.299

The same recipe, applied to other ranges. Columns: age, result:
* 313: 2.481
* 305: 2.851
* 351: 2.237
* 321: 2.662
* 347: 2.396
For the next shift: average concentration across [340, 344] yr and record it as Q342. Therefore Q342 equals 2.63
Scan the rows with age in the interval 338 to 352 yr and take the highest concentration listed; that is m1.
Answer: 2.772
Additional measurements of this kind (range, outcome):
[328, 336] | 2.665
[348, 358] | 2.299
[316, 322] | 2.709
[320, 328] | 2.779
